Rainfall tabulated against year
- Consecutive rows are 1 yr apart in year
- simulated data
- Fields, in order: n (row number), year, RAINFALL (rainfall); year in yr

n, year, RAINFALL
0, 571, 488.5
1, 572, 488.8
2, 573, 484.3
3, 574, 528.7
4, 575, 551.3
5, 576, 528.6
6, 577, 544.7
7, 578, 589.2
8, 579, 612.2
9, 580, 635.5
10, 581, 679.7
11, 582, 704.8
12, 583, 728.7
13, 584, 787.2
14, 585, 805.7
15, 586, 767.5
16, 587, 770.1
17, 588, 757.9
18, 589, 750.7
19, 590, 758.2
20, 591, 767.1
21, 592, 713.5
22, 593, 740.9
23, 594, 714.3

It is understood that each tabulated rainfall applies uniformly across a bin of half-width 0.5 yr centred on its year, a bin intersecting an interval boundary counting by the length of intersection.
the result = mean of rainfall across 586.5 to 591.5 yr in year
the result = 761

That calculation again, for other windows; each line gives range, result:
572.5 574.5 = 506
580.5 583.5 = 704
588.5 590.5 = 754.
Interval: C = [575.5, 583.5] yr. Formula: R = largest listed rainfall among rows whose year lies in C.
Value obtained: 728.7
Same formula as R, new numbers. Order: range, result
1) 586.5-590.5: 770.1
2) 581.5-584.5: 787.2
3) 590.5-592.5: 767.1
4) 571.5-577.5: 551.3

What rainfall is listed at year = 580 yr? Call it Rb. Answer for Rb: 635.5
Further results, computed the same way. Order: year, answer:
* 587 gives 770.1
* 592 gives 713.5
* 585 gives 805.7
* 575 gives 551.3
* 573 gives 484.3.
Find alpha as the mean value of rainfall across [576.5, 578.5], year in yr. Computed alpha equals 567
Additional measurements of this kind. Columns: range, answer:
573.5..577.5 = 538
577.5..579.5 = 601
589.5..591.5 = 763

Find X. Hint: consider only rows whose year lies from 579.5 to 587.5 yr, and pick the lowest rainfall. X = 635.5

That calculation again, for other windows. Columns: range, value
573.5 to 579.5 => 528.6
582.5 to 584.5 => 728.7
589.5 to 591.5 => 758.2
